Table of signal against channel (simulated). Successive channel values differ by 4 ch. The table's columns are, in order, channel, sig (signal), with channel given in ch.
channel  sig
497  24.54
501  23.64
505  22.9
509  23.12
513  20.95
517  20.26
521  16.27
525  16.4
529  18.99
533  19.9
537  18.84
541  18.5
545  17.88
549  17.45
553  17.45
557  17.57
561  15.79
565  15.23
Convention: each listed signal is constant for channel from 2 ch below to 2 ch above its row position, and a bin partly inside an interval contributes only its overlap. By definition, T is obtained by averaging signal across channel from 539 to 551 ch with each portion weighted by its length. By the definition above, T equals 17.9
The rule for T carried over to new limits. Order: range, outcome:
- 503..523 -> 20.7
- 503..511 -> 23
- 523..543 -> 18.5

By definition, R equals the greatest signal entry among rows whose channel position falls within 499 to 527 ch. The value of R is 23.64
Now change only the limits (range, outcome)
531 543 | 19.9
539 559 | 18.5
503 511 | 23.12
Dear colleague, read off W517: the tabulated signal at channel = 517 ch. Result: 20.26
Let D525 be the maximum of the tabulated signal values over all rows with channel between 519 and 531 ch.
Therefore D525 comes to 18.99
